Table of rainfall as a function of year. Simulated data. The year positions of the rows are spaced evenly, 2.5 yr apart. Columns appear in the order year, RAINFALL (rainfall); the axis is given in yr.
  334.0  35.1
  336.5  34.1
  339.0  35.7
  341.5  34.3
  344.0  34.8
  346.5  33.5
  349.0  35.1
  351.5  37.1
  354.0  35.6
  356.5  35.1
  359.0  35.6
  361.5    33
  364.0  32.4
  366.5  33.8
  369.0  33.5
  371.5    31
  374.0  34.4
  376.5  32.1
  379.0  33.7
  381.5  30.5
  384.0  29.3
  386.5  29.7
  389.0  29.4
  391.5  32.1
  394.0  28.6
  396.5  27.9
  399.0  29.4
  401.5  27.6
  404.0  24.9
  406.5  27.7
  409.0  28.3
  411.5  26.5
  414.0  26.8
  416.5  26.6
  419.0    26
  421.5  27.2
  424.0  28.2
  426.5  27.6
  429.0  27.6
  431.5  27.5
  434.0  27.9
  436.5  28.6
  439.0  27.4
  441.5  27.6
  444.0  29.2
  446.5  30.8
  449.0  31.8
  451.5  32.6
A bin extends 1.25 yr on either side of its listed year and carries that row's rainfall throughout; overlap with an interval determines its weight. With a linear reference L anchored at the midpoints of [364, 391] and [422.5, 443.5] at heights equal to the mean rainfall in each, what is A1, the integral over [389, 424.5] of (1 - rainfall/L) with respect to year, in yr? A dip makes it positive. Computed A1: 2.3 yr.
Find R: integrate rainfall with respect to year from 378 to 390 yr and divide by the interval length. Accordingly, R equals 30.5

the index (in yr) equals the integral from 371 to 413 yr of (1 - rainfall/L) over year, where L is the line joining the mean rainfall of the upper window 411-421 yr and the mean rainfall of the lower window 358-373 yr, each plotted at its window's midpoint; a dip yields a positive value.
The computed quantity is 0.2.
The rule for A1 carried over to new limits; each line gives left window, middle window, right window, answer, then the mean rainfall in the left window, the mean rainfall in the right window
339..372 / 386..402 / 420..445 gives 0.9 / 34.3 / 27.8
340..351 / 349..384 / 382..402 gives -1.4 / 34.6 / 29.4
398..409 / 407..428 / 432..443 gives 0.3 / 27.5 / 27.9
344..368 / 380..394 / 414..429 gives 0.4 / 34.6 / 27.1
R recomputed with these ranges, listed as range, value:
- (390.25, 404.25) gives 28.7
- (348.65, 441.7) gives 30.1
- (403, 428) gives 27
